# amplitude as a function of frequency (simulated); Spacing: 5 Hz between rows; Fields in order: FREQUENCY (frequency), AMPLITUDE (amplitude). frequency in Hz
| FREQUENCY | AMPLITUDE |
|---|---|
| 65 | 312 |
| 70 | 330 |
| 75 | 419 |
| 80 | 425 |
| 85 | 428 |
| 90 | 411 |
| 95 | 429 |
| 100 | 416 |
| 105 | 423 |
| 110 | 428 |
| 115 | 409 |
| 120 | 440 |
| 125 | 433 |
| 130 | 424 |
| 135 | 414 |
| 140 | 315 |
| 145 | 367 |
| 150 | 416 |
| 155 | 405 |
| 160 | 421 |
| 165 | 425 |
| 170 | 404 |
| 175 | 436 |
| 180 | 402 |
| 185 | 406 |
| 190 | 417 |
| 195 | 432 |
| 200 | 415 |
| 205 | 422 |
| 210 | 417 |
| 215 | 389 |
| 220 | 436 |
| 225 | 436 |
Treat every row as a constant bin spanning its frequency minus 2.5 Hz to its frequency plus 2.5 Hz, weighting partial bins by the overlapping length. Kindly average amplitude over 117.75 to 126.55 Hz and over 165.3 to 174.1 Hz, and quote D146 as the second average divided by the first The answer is 1.0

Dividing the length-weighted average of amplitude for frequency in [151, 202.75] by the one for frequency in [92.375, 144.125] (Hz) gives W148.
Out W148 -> 1.01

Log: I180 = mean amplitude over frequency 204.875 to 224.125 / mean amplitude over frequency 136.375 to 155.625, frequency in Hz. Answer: 1.11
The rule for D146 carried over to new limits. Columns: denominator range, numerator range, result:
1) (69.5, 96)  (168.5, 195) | 1.01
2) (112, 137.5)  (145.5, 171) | 0.97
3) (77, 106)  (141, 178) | 0.96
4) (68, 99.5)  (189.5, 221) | 1.02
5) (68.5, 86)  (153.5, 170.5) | 1.03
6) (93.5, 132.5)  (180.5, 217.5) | 0.97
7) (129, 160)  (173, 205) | 1.07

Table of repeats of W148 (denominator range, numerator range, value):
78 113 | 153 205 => 0.99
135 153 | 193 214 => 1.12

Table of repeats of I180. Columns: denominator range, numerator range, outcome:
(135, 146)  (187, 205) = 1.19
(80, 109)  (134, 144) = 0.85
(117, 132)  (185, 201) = 0.97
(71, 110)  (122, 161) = 0.95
